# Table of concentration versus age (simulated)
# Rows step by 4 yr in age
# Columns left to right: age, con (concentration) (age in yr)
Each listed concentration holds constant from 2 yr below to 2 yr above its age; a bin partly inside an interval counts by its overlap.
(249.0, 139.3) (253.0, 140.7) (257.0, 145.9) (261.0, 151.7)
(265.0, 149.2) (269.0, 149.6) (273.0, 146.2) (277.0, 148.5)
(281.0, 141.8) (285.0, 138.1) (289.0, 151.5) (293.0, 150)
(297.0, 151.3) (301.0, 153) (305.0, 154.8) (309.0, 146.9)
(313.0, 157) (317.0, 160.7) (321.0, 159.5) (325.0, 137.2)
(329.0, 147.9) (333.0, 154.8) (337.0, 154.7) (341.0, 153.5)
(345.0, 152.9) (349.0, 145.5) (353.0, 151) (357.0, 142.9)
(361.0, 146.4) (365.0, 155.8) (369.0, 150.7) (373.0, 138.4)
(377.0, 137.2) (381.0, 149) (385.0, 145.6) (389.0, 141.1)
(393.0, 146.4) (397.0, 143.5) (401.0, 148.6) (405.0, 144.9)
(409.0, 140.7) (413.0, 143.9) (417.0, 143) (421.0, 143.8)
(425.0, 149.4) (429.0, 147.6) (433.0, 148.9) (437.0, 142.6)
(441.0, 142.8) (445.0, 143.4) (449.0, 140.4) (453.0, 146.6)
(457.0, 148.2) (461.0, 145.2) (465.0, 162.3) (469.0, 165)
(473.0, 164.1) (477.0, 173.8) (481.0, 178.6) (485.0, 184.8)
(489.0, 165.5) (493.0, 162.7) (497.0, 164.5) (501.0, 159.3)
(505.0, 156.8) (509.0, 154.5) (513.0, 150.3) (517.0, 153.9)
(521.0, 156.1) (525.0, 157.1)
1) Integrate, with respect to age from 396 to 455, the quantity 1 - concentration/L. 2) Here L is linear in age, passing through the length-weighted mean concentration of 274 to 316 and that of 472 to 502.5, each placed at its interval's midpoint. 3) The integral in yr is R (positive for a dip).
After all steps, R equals 6.6 yr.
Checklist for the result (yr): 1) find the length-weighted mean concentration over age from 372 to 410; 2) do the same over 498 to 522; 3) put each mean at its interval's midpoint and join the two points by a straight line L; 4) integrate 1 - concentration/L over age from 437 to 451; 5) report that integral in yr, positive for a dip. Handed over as 0.6 yr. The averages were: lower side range 144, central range 142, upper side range 156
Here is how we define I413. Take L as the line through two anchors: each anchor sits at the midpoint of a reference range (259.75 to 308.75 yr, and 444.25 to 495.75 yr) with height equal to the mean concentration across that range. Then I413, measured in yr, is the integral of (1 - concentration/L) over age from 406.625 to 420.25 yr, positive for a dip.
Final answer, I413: 1.2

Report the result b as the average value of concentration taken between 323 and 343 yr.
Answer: 150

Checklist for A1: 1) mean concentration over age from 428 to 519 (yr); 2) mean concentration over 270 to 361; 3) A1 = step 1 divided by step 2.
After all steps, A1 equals 1.05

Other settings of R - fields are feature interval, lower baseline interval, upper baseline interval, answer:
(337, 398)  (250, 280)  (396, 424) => -0.8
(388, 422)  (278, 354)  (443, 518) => 2.4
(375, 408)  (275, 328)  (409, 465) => 0.6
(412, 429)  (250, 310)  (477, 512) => 1.5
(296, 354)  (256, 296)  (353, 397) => -2.2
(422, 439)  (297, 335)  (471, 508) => 1.6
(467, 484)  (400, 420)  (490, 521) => -2.0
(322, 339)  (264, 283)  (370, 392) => -0.5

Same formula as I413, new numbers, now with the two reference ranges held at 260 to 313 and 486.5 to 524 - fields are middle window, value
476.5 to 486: -1.3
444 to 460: 1.2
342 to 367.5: 0.4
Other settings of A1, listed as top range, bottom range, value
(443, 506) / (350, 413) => 1.10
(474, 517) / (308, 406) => 1.11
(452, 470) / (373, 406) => 1.06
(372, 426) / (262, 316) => 0.96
